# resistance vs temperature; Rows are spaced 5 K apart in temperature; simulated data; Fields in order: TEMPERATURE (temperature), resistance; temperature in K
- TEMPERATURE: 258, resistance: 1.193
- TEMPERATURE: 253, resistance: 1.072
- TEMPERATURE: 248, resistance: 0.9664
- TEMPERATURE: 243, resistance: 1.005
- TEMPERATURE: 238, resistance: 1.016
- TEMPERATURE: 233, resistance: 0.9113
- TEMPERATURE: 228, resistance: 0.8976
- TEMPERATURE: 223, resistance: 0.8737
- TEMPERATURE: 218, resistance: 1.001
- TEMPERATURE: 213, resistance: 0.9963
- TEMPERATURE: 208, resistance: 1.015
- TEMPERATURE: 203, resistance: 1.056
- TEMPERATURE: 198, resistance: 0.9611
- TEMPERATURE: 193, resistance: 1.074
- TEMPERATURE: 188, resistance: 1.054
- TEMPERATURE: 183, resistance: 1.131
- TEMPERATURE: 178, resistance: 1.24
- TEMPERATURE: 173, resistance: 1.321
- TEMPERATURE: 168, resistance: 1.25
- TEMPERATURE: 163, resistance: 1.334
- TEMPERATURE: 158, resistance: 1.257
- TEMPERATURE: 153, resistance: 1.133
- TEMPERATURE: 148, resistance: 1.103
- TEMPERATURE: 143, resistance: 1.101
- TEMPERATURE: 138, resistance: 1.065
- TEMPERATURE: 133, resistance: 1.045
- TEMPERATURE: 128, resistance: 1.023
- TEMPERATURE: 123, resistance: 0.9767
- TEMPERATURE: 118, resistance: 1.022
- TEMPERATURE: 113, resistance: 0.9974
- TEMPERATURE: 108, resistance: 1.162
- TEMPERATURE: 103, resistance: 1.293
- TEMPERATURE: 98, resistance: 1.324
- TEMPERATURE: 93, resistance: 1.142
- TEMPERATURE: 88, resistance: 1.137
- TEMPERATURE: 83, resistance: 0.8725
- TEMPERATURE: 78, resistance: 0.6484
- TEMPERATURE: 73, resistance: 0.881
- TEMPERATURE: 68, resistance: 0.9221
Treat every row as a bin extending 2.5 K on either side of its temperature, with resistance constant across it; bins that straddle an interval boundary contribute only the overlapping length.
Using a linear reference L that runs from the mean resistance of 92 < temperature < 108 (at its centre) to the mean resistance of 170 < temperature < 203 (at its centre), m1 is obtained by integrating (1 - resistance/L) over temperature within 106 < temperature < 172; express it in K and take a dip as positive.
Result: 4.1 K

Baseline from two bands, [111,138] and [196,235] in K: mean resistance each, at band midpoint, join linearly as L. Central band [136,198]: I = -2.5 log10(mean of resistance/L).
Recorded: -0.17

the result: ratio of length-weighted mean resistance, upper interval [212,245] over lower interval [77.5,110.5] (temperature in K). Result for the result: 0.9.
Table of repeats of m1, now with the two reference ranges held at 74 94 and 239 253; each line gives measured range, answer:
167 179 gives -3.8 K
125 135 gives -0.8 K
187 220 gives -1.2 K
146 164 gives -4.4 K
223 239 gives 1.2 K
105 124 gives -2.2 K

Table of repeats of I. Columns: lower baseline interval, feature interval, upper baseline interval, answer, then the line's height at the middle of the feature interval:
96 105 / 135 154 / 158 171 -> 0.18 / 1.29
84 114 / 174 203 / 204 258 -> -0.05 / 1.05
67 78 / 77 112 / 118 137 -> -0.20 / 0.913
